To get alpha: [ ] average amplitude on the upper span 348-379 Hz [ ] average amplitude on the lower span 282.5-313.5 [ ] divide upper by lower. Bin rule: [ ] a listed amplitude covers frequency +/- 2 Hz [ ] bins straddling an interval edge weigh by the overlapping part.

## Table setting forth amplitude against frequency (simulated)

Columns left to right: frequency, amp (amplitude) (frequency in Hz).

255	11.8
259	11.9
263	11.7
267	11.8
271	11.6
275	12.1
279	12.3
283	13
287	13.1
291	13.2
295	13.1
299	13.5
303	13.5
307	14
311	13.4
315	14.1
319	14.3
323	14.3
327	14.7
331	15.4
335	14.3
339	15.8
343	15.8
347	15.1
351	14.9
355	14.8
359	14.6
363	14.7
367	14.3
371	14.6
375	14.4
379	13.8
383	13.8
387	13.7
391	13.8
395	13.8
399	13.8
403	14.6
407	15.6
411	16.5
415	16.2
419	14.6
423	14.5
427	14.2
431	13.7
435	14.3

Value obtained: 1.09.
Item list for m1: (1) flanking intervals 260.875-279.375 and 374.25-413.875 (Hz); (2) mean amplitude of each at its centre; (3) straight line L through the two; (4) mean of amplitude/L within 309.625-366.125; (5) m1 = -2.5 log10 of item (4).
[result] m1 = -0.11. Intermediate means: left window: 11.9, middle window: 14.7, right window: 14.4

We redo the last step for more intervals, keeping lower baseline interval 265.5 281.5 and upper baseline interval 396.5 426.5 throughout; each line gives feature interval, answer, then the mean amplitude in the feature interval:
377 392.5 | 0.05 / 13.8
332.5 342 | -0.13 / 15.1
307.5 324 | -0.09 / 14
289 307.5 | -0.07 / 13.4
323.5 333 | -0.13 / 14.9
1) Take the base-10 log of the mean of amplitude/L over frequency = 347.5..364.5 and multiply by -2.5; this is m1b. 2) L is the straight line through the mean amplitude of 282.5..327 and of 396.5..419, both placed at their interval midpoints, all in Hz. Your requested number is -0.03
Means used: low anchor 13.7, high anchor 15.2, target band 14.8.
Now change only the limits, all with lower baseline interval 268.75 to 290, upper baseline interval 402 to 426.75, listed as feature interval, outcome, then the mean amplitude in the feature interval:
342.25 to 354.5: -0.09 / 15.2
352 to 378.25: -0.02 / 14.5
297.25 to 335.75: -0.07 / 14.1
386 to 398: 0.08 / 13.8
